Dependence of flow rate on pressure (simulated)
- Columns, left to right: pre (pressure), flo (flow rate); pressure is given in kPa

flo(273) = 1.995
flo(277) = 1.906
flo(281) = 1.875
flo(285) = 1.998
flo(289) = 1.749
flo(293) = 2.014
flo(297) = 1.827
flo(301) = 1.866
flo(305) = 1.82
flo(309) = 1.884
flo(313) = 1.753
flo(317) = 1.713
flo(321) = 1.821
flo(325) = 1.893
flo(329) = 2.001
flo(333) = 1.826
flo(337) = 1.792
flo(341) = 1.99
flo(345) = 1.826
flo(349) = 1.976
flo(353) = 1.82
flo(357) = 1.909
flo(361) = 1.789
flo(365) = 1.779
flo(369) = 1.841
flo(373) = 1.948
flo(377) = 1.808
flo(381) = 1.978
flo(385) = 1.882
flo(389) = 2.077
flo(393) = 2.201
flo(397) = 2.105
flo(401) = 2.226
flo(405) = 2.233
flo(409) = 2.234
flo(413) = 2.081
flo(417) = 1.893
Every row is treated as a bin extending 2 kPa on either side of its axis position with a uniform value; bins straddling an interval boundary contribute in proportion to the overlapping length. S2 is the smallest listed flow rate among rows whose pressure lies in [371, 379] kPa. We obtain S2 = 1.808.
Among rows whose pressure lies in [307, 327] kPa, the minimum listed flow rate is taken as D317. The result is 1.713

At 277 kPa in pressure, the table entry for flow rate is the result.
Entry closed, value 1.906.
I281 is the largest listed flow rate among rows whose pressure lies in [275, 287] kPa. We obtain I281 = 1.998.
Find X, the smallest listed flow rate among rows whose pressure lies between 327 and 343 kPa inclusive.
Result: 1.792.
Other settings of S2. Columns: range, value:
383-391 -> 1.882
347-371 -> 1.779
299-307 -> 1.82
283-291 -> 1.749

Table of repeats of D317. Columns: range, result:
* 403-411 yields 2.233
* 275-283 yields 1.875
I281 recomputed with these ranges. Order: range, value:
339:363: 1.99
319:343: 2.001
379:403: 2.226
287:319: 2.014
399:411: 2.234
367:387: 1.978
